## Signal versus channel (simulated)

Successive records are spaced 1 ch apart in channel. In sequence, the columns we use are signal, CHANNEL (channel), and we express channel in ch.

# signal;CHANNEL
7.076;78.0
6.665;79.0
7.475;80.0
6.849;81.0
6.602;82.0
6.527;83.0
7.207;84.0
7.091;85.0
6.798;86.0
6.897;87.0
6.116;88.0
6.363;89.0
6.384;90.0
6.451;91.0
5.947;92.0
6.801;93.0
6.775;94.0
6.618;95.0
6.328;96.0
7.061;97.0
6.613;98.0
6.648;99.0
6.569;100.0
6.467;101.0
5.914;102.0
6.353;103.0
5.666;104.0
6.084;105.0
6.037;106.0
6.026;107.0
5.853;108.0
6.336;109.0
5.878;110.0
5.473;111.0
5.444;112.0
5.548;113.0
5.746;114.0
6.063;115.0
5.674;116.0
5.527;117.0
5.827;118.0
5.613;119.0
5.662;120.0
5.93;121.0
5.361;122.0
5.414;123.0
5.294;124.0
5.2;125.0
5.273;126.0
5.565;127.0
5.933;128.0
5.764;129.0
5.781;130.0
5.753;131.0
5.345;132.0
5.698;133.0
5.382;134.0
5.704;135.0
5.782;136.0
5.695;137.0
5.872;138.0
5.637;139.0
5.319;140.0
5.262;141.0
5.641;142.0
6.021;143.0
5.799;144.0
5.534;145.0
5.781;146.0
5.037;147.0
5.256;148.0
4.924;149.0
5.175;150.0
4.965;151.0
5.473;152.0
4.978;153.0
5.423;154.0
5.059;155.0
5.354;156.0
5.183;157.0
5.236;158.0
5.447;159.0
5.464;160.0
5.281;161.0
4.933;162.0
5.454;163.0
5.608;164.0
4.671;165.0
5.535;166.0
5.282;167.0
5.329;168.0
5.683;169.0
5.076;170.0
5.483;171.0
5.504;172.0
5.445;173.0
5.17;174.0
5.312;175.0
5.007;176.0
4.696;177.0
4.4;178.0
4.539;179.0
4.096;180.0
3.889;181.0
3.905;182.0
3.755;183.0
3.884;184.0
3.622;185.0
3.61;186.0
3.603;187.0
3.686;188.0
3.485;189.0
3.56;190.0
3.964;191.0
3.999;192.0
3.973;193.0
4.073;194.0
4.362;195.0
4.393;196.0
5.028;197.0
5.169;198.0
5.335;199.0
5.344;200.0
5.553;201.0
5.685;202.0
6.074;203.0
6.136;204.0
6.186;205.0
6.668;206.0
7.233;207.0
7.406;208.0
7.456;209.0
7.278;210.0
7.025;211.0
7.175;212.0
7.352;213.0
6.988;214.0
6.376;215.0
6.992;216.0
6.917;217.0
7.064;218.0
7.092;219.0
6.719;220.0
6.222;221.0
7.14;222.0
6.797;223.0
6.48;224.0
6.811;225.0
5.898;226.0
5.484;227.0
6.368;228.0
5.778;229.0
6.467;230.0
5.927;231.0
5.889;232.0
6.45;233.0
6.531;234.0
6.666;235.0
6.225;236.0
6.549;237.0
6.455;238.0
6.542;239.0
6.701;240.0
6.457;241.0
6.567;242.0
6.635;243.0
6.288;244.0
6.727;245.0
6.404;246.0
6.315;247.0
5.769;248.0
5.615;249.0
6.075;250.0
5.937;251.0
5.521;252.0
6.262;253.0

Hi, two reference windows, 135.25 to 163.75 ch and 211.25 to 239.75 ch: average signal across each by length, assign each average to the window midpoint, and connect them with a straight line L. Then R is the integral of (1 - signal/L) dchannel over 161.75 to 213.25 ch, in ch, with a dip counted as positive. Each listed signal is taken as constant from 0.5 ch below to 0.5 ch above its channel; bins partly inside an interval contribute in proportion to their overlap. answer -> 7.4 ch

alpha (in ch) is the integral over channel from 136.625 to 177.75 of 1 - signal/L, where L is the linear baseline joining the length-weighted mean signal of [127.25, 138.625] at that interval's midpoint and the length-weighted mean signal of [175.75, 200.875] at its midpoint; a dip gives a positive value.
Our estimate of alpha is -2.4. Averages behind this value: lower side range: 5.7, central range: 5.33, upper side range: 4.23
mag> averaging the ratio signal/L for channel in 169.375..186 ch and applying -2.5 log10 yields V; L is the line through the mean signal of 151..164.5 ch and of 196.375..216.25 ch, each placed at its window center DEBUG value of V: 0.24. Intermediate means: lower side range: 5.29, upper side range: 6.4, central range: 4.59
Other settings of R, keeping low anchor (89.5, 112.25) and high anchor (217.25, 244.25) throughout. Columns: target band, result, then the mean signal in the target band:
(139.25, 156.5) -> 2.7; 5.36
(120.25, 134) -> 1.6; 5.56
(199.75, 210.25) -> -0.1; 6.46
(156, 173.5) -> 2.8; 5.33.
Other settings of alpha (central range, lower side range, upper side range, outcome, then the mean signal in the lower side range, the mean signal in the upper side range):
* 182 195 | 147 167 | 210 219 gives 5.0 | 5.23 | 7.01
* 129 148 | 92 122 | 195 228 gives 1.7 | 6.07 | 6.39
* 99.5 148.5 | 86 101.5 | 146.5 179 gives 2.0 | 6.54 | 5.2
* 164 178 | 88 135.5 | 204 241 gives 2.4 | 5.94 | 6.64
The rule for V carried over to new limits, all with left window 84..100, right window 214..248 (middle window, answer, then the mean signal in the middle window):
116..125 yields 0.18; 5.56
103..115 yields 0.13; 5.86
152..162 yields 0.24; 5.26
